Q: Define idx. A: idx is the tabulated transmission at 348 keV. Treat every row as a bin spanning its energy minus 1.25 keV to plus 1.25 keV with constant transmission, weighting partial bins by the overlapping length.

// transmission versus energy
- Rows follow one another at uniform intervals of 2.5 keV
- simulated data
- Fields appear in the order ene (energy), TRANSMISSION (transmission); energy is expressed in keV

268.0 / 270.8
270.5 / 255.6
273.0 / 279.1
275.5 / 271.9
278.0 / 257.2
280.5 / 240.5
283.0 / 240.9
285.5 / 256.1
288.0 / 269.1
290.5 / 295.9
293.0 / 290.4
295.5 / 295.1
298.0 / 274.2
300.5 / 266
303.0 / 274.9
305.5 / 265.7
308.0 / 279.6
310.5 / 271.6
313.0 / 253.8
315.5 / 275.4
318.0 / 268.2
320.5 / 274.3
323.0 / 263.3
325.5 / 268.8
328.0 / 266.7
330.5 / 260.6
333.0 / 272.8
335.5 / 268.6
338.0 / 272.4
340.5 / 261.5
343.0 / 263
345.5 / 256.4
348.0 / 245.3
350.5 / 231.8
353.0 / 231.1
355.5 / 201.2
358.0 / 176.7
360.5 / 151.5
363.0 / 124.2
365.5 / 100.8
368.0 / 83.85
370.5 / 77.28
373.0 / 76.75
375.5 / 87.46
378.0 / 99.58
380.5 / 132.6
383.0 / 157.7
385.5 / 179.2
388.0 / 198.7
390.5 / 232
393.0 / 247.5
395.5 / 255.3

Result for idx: 245.3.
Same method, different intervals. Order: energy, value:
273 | 279.1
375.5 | 87.46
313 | 253.8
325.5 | 268.8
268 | 270.8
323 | 263.3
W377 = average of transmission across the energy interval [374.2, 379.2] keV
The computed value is 93.3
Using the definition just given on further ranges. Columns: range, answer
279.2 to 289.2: 252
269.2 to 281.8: 261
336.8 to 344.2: 266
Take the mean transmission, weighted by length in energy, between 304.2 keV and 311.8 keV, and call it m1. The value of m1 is 272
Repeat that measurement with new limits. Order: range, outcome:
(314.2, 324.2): 270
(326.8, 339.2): 268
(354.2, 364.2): 164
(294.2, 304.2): 278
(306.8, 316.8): 270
